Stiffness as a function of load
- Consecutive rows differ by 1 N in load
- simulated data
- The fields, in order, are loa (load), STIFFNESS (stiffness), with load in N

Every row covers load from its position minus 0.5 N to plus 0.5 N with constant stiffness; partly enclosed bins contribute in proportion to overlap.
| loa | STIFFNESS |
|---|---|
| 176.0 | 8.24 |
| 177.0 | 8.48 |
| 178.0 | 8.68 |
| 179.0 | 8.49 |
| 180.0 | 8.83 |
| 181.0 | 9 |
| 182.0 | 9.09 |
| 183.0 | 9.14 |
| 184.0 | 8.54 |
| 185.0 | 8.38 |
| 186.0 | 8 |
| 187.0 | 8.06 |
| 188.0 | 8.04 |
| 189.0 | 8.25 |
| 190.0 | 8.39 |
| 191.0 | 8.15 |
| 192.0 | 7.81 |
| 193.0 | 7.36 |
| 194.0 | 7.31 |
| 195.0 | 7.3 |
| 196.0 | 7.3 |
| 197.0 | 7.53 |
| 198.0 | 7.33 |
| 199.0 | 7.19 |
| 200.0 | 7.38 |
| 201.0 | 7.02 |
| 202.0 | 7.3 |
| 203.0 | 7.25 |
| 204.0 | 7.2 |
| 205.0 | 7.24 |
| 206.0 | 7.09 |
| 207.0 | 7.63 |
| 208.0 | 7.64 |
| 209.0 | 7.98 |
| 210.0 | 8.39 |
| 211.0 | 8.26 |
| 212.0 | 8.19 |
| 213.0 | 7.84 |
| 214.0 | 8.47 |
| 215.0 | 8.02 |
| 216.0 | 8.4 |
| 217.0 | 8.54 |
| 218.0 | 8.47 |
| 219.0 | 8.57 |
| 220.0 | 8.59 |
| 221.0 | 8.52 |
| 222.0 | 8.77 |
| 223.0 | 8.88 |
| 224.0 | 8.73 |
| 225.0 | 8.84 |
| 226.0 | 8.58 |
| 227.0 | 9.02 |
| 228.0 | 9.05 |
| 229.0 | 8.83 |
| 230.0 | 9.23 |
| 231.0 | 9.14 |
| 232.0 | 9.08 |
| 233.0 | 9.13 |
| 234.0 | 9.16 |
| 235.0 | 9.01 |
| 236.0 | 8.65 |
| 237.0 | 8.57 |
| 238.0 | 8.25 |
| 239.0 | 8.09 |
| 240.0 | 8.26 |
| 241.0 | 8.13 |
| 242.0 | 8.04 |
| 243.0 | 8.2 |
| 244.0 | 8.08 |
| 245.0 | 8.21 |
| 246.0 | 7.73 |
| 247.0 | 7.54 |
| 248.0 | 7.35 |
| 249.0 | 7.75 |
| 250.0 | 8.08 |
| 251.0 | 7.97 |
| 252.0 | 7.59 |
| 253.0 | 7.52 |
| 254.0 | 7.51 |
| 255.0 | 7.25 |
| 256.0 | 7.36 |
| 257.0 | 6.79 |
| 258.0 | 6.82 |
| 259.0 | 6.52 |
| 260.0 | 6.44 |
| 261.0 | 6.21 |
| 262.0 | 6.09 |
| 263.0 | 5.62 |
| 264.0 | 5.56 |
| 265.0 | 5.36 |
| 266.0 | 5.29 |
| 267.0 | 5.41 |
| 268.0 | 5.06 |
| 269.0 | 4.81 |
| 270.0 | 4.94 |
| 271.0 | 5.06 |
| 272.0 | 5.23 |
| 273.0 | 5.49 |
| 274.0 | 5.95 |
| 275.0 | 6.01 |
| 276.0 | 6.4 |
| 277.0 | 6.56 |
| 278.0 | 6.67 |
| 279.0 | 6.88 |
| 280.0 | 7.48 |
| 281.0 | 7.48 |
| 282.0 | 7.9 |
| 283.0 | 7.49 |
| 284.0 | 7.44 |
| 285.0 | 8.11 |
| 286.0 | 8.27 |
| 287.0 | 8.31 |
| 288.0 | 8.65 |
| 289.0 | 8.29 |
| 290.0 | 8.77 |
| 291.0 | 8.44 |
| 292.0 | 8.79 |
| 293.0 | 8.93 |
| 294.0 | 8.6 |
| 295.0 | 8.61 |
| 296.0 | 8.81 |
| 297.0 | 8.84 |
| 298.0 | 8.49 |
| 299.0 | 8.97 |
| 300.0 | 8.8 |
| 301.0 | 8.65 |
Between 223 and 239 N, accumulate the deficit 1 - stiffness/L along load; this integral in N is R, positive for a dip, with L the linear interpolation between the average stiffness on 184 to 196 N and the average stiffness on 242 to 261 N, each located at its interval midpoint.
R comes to -2.6 N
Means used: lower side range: 7.91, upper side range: 7.46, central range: 8.86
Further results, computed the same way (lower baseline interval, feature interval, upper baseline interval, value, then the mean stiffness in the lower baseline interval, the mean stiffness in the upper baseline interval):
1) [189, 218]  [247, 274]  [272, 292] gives 4.0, 7.72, 7.38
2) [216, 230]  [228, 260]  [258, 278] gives -3.1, 8.73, 5.74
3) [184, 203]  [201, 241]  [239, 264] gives -4.4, 7.68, 7.36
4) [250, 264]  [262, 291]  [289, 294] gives 4.9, 6.89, 8.68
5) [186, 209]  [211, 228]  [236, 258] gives -1.9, 7.55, 7.82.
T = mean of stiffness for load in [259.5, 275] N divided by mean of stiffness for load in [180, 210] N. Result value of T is 0.71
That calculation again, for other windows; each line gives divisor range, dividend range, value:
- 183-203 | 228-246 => 1.11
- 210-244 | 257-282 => 0.70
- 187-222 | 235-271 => 0.90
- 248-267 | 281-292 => 1.21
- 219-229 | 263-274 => 0.60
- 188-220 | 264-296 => 0.90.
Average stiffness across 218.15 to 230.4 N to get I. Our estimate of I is 8.79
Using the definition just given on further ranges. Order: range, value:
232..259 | 7.96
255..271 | 5.9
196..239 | 8.25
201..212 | 7.6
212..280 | 7.5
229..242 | 8.7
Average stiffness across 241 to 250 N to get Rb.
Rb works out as 7.89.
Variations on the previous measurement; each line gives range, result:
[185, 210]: 7.61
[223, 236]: 8.97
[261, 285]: 6.14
